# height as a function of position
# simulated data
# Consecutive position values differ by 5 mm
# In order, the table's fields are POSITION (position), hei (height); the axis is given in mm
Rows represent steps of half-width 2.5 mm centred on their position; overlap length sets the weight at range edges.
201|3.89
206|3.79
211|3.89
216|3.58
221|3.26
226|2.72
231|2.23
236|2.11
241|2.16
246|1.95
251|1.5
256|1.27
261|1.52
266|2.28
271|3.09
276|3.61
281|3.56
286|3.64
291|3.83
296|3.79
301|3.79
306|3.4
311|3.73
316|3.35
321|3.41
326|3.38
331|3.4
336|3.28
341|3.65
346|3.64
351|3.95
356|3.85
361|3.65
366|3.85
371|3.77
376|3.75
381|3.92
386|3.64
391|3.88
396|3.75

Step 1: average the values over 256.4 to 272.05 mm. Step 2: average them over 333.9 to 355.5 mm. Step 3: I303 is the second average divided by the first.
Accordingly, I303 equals 1.75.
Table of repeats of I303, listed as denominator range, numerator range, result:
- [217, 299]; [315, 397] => 1.36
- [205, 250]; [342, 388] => 1.36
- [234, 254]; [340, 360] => 1.98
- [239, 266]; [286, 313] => 2.14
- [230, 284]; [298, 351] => 1.53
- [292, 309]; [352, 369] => 1.03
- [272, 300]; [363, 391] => 1.04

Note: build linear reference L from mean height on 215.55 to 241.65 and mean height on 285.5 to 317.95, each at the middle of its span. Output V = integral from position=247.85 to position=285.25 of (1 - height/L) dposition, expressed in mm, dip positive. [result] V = 8.85 mm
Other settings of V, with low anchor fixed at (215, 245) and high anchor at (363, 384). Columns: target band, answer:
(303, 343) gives -0.83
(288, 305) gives -3.25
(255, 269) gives 5.31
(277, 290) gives -2.46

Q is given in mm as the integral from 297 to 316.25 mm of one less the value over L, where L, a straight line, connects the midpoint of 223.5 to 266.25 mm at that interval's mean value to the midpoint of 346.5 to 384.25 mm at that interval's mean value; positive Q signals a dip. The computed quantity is -4.7 mm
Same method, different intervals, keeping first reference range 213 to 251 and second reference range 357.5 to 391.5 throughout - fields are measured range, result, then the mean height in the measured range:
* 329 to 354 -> -0.8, 3.59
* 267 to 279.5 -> -1.5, 3.24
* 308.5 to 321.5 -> -1.0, 3.51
